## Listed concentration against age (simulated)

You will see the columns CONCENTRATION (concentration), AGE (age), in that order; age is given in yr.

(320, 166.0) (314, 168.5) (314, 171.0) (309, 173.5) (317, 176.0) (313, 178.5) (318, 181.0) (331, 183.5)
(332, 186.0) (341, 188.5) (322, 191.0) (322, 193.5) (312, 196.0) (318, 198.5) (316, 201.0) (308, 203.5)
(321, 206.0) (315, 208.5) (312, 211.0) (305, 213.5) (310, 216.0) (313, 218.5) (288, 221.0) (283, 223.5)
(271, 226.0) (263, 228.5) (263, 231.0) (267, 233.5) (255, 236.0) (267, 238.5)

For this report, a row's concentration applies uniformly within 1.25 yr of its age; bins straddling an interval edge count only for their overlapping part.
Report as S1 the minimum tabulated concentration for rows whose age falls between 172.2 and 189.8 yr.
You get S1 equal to 309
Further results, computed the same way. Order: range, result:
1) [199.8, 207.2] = 308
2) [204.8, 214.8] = 305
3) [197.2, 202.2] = 316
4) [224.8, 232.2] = 263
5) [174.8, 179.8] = 313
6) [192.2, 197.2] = 312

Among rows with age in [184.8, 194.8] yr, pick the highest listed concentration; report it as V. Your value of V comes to 341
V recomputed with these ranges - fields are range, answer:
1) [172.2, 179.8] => 317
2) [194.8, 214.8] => 321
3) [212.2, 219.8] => 313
